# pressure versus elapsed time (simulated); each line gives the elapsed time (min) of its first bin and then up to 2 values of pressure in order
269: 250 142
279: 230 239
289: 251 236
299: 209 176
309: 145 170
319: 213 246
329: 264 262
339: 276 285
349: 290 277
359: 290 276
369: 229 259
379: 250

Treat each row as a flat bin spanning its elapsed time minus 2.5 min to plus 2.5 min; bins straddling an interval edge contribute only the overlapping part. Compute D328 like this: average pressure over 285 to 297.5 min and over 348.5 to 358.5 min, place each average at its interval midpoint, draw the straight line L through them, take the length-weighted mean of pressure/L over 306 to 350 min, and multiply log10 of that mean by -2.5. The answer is 0.13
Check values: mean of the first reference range 240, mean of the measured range 237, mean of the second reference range 284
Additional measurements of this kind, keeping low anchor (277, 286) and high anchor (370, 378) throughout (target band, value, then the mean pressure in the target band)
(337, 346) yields -0.14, 280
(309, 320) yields 0.33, 178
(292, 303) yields 0.11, 216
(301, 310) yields 0.40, 166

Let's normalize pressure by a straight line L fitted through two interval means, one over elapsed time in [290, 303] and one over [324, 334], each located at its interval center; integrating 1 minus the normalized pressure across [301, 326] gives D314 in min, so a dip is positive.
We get 5.4 min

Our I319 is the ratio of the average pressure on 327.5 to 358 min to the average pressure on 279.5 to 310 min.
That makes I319 1.29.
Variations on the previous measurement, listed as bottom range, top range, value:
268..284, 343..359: 1.37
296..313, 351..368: 1.56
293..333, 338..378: 1.30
